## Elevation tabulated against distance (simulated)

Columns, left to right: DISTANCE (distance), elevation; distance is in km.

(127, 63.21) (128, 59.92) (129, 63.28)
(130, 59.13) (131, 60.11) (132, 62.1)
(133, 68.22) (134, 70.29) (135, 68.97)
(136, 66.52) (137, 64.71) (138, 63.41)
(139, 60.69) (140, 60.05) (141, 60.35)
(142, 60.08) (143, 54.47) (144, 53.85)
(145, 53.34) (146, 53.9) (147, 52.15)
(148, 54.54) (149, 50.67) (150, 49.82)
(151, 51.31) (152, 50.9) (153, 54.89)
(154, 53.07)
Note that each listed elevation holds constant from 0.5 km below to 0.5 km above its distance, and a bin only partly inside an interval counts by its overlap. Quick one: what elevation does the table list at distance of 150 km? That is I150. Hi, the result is 49.82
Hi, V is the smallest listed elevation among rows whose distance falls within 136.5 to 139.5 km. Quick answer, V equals 60.69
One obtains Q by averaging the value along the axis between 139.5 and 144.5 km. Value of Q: 57.8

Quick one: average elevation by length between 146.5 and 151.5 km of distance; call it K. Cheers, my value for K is 51.7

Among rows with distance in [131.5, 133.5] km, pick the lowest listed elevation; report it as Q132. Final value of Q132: 62.1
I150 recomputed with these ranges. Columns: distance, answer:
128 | 59.92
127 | 63.21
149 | 50.67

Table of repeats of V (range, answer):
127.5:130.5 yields 59.13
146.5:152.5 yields 49.82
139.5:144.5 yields 53.85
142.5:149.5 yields 50.67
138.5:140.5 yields 60.05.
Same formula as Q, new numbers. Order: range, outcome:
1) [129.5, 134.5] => 64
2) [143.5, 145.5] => 53.6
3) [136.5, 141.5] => 61.8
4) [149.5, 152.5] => 50.7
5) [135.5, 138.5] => 64.9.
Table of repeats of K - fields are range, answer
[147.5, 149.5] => 52.6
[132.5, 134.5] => 69.3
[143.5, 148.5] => 53.6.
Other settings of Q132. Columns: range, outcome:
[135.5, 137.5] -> 64.71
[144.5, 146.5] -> 53.34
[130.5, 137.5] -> 60.11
